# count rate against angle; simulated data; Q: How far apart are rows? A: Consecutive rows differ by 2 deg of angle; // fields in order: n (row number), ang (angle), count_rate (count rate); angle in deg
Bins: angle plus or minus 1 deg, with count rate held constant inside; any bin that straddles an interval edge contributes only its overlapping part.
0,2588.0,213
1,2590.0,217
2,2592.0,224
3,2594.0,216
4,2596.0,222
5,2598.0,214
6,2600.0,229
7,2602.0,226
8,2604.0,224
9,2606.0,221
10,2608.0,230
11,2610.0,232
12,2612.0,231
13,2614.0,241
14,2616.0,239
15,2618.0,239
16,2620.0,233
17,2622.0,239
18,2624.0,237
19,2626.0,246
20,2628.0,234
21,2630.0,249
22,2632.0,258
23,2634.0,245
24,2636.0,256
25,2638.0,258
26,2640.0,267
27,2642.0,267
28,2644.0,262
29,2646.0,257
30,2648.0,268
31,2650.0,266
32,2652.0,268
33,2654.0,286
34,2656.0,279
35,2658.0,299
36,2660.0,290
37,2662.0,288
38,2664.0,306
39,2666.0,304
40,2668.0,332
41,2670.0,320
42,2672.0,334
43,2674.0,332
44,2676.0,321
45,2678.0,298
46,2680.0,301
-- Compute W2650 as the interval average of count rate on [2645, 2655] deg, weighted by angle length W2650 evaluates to 269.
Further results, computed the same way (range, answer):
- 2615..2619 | 239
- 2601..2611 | 227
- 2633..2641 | 256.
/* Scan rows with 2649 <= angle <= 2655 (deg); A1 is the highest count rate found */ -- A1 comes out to 286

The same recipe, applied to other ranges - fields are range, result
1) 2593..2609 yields 230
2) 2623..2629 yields 246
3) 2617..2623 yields 239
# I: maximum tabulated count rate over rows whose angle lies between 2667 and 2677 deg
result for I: 334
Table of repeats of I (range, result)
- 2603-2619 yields 241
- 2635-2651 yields 268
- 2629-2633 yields 258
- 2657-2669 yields 332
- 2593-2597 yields 222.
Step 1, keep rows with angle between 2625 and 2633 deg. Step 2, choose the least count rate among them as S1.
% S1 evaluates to 234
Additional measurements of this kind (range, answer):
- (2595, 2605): 214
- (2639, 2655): 257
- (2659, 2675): 288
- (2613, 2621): 233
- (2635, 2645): 256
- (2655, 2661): 279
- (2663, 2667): 304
